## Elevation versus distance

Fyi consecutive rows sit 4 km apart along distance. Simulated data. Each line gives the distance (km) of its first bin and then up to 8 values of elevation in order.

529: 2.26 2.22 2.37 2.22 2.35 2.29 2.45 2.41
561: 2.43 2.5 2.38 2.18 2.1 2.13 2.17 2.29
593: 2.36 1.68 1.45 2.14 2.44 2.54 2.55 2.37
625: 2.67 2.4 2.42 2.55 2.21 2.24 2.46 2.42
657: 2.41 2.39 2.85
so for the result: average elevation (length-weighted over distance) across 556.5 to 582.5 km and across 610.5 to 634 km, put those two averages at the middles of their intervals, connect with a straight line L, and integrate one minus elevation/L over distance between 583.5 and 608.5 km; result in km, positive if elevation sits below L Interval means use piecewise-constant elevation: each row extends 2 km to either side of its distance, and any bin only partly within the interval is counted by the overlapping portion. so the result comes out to 3.7 km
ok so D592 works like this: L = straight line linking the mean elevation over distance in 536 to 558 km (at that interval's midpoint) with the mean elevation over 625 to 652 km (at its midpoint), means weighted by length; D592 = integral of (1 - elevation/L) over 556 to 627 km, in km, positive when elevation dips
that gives 3.3 km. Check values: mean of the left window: 2.34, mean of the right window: 2.4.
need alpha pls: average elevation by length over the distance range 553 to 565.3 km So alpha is 2.44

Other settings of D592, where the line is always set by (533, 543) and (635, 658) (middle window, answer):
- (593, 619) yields 2.1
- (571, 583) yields 0.9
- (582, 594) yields 0.4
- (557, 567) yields -0.7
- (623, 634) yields -0.7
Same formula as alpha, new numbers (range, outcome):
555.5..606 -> 2.17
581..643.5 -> 2.28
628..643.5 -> 2.39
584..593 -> 2.27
